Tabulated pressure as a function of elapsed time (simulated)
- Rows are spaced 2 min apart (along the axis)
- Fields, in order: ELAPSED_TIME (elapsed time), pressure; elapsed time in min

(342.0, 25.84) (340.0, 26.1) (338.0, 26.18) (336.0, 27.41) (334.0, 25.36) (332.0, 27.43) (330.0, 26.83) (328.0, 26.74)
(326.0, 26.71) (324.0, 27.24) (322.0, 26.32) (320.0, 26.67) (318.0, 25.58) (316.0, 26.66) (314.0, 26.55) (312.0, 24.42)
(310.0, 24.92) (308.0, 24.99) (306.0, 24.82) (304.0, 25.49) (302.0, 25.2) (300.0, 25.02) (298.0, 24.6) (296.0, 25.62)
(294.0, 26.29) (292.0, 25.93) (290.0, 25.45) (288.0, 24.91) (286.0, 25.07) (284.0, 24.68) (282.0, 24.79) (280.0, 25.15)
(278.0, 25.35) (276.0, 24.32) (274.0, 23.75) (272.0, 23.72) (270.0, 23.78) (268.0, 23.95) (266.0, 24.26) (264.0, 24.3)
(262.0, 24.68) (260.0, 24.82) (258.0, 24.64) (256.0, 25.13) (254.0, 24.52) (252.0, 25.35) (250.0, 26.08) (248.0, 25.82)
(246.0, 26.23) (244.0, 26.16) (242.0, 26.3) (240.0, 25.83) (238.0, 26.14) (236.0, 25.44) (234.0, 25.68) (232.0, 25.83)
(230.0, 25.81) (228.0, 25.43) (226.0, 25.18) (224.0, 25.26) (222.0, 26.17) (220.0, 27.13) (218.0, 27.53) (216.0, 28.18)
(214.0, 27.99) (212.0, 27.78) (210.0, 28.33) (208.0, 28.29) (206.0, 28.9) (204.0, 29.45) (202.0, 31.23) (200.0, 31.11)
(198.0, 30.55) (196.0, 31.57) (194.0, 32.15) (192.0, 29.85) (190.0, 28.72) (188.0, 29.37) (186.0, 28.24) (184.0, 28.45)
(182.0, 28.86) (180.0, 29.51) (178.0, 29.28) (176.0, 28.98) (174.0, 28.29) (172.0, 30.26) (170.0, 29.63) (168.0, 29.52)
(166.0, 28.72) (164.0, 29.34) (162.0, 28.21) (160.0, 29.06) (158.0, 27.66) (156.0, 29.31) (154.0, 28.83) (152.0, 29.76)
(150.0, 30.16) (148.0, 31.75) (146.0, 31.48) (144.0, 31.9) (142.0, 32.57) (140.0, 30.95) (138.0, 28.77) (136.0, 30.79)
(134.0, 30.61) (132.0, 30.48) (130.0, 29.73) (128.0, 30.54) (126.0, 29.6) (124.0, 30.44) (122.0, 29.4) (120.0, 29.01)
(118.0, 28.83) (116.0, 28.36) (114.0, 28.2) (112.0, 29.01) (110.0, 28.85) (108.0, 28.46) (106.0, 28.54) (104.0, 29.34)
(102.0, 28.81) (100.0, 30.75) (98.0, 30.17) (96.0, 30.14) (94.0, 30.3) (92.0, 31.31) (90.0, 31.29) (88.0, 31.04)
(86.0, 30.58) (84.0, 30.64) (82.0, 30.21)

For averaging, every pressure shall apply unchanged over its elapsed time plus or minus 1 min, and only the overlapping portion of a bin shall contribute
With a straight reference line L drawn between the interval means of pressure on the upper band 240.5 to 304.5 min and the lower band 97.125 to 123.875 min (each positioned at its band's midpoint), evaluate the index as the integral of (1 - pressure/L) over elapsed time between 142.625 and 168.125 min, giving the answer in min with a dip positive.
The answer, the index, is -1.58 min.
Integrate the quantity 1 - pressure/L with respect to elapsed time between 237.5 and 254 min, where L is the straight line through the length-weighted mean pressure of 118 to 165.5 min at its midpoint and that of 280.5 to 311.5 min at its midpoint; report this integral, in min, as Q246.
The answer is 0.5 min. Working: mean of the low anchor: 30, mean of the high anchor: 25.2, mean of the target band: 25.9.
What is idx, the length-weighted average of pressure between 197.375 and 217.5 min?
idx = 29.1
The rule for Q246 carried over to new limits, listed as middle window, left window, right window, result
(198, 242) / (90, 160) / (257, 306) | -0.8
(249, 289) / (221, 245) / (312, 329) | 2.1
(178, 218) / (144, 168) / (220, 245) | -2.7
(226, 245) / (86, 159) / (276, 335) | 1.0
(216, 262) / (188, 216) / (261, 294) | 2.4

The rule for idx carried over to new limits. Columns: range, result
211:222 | 27.6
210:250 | 26.4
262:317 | 25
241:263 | 25.4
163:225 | 29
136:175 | 29.8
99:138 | 29.4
